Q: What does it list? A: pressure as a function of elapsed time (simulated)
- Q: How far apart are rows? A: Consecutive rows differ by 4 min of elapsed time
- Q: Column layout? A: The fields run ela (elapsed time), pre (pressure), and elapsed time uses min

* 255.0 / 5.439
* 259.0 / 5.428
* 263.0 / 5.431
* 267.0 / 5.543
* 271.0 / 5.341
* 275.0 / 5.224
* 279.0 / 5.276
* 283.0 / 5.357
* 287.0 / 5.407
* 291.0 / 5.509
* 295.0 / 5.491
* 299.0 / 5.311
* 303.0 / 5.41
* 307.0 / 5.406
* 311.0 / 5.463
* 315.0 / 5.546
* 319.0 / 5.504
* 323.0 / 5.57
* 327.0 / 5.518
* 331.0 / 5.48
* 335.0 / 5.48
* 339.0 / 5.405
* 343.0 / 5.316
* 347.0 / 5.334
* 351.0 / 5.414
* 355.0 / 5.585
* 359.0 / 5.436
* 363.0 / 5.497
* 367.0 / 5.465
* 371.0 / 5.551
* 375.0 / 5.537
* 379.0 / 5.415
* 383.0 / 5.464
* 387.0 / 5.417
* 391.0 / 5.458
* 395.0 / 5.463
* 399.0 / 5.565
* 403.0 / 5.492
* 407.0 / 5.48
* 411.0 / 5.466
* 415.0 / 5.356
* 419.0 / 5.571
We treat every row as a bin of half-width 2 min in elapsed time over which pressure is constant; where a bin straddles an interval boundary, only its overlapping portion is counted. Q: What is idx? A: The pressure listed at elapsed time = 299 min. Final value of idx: 5.311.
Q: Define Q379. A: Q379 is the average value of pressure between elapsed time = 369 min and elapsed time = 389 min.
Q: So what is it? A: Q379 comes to 5.48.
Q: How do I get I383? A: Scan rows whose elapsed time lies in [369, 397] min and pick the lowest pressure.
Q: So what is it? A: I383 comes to 5.415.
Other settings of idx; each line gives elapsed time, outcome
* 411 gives 5.466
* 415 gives 5.356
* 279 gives 5.276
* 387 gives 5.417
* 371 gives 5.551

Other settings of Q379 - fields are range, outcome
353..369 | 5.5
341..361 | 5.42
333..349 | 5.38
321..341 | 5.49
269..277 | 5.28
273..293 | 5.35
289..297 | 5.5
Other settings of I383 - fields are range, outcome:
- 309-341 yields 5.405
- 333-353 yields 5.316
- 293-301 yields 5.311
